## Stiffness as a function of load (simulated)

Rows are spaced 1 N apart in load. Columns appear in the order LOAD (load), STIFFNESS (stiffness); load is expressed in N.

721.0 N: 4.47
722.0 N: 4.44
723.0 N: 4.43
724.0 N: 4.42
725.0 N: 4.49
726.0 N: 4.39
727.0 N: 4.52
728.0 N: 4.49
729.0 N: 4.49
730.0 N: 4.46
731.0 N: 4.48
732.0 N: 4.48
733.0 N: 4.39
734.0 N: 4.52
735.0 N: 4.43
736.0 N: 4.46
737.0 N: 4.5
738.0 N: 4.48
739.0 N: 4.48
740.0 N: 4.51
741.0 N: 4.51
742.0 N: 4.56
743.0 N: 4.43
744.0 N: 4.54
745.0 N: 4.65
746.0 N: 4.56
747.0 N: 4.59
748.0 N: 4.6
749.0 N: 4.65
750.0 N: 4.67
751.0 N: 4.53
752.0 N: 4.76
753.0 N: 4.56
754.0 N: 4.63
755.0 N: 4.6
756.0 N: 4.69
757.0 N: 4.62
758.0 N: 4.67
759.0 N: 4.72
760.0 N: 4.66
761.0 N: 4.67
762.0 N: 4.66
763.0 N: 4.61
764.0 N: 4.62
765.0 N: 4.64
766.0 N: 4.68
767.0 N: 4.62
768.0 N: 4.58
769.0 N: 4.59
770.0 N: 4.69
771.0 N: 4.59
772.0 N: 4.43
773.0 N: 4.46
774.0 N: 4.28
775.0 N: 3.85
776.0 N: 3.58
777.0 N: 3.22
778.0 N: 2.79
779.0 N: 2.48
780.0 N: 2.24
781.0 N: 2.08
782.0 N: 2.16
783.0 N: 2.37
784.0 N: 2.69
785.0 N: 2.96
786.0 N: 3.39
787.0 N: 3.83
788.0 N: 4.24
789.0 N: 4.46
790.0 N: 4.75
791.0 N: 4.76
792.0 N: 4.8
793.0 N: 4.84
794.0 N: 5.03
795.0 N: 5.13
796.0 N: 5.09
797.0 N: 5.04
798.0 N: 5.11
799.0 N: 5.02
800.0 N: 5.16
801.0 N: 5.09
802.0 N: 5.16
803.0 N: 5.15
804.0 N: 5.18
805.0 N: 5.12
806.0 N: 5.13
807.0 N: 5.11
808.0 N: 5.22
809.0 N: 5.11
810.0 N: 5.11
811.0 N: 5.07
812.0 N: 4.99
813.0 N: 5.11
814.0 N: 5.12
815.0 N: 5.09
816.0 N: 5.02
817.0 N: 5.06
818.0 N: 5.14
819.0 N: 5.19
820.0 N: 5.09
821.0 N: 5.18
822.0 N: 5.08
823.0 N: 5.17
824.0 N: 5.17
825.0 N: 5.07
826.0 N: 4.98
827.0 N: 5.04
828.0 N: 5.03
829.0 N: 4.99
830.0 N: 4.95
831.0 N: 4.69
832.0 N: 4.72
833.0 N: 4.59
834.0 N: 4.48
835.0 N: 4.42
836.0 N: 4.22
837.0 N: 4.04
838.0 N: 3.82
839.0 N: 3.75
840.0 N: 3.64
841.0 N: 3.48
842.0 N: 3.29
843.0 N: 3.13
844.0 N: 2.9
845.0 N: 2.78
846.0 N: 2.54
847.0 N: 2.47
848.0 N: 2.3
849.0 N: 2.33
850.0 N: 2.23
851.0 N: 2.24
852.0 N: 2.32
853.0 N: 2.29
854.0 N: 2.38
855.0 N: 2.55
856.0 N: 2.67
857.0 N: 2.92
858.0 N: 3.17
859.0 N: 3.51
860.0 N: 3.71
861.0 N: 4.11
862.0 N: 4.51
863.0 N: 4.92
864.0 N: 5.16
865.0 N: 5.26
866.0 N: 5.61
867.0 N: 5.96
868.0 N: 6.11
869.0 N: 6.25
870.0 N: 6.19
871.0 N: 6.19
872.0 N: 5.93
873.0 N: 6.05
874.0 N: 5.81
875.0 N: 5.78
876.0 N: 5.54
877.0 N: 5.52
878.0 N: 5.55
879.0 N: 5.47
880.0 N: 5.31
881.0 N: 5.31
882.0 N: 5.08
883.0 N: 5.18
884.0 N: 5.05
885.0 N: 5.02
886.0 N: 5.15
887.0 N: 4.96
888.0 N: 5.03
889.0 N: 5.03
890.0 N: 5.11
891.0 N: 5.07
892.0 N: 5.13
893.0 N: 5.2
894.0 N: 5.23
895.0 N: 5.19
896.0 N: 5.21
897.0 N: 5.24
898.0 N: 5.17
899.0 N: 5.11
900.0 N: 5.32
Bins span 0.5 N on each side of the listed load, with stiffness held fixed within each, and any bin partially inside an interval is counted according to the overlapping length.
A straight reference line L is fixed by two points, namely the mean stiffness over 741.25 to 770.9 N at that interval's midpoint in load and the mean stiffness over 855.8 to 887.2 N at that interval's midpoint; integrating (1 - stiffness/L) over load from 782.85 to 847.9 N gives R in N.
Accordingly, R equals 4.6 N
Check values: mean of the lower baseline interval 4.62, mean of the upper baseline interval 5.12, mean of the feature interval 4.53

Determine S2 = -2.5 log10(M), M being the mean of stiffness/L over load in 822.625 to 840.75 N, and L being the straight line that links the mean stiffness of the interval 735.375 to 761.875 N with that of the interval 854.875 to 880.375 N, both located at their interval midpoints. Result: 0.07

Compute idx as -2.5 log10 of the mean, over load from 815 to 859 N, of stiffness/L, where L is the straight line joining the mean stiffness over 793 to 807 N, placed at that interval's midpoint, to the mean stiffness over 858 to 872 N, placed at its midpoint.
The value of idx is 0.30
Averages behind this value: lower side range 5.1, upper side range 5.15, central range 3.88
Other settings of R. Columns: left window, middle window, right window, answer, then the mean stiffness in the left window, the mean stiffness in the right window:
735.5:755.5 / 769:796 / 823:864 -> 2.7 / 4.56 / 3.7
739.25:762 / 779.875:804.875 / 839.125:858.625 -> -3.3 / 4.61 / 2.74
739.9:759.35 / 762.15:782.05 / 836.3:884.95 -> 2.7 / 4.6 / 4.22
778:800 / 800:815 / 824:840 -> -3.3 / 3.93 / 4.57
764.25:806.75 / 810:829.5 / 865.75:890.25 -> -1.5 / 4.23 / 5.53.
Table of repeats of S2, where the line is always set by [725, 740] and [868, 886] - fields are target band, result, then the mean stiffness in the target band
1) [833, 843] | 0.33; 3.9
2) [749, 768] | 0.01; 4.64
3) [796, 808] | -0.02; 5.12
